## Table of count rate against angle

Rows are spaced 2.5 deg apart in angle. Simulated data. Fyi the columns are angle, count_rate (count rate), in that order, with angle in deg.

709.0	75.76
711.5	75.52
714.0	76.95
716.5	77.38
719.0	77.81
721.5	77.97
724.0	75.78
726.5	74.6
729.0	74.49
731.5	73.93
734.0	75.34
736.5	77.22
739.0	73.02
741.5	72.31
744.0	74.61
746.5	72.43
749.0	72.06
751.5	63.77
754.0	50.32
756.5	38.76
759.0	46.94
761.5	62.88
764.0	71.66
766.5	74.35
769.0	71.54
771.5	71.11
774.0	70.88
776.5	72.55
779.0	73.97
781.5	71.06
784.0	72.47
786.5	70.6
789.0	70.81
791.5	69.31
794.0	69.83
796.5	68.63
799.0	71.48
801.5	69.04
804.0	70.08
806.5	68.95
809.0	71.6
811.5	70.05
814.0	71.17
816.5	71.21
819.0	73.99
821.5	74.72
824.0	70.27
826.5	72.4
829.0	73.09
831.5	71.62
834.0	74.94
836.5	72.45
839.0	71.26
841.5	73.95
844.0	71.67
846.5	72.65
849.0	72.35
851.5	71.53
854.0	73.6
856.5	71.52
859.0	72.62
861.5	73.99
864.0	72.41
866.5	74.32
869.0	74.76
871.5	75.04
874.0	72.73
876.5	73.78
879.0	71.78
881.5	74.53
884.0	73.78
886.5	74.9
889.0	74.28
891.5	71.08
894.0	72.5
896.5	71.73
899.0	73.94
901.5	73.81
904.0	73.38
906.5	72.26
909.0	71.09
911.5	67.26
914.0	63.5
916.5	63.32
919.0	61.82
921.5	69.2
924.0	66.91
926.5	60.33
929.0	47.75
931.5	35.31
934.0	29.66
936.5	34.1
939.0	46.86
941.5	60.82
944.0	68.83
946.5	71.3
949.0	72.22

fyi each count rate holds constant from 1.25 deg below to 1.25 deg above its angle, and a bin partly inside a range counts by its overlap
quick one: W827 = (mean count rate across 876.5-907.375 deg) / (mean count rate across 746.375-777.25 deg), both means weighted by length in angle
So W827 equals 1.14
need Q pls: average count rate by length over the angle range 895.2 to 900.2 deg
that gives 72.8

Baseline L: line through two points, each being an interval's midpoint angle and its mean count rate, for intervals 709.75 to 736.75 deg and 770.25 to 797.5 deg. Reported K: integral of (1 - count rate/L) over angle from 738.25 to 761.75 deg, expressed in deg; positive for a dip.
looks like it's 3.6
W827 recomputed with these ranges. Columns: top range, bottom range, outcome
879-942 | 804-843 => 0.88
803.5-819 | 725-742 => 0.95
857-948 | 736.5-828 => 0.96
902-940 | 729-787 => 0.85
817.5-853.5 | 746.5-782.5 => 1.11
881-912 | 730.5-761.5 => 1.11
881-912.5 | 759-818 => 1.04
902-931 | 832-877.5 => 0.88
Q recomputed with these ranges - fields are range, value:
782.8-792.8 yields 70.8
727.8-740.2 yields 74.8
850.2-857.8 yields 72.2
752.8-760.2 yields 45.3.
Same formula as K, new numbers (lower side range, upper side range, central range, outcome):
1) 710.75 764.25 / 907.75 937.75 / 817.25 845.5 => -4.5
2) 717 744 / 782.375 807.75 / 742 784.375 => 3.6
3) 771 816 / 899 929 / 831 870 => -2.2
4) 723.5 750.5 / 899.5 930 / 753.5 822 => 3.2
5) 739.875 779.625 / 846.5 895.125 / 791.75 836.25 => -1.1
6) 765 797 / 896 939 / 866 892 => -4.2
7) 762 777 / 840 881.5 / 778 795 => 0.2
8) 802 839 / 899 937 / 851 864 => -1.0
